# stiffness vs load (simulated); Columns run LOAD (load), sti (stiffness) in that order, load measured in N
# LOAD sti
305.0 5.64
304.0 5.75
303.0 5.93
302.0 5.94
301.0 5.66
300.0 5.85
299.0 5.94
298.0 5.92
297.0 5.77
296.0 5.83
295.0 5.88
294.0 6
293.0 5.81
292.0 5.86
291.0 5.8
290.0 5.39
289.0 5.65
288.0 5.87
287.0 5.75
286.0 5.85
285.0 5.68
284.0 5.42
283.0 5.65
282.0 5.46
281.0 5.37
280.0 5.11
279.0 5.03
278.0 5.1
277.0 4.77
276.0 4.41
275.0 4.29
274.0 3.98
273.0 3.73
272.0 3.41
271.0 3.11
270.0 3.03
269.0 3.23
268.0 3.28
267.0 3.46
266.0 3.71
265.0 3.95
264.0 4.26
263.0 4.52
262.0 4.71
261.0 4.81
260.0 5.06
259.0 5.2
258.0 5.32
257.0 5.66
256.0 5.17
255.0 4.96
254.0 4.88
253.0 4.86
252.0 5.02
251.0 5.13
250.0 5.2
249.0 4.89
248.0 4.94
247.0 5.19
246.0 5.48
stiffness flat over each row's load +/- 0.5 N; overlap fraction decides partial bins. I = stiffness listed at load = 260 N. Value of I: 5.06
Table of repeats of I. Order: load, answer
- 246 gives 5.48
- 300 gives 5.85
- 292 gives 5.86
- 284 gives 5.42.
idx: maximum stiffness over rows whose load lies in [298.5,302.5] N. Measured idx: 5.94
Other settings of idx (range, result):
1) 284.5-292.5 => 5.87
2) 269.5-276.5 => 4.41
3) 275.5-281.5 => 5.37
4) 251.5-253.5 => 5.02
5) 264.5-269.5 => 3.95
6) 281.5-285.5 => 5.68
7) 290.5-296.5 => 6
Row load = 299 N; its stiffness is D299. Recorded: 5.94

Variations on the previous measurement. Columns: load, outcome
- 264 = 4.26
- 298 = 5.92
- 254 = 4.88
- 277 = 4.77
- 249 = 4.89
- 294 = 6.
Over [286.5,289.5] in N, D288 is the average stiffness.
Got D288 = 5.76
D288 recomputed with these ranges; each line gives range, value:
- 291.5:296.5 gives 5.88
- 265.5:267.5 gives 3.58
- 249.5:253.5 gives 5.05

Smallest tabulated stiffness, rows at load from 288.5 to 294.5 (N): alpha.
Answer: 5.39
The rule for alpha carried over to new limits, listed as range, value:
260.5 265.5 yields 3.95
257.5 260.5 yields 5.06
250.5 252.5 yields 5.02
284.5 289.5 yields 5.65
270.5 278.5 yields 3.11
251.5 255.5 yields 4.86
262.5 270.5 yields 3.03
